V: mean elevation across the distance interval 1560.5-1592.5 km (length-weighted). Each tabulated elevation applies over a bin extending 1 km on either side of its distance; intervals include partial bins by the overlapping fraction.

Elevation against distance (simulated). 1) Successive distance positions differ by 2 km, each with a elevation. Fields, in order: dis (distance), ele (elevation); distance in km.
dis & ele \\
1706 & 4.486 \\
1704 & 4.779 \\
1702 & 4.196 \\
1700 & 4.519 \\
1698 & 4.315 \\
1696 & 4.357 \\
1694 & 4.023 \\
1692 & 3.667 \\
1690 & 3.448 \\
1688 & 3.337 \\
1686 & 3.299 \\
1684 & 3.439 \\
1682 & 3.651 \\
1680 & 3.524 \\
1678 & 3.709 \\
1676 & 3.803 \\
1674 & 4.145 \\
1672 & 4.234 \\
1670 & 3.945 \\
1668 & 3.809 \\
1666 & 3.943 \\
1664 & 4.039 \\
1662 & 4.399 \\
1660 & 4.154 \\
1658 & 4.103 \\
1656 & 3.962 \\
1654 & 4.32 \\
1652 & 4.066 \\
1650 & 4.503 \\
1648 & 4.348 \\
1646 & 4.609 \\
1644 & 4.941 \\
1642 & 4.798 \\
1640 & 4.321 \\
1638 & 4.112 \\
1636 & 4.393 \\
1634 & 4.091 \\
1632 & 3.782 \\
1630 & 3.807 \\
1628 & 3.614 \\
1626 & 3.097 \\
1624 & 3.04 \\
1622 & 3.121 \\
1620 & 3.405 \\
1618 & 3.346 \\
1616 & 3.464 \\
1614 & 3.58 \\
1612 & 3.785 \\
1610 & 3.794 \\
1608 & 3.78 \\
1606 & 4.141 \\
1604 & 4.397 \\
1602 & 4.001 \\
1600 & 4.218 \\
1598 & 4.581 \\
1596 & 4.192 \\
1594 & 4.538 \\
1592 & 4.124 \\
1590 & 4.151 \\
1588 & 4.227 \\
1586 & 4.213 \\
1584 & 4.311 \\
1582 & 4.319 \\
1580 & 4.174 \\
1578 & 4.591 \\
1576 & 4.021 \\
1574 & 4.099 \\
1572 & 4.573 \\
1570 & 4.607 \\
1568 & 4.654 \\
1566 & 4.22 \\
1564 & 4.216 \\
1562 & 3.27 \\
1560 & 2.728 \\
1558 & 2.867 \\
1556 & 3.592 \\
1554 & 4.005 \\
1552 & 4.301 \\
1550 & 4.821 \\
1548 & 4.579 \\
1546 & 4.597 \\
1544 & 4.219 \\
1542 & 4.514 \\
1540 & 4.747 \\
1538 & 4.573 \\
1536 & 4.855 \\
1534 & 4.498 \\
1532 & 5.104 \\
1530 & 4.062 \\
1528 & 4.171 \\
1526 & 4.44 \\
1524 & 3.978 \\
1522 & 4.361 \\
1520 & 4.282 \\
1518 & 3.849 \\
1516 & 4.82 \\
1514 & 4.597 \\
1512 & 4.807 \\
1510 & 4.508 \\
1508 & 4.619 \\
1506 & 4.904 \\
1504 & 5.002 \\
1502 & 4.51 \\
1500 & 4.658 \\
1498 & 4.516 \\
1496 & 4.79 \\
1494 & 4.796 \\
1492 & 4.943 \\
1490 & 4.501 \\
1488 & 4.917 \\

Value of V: 4.21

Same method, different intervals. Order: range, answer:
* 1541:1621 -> 4.08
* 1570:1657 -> 4.07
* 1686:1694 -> 3.53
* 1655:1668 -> 4.08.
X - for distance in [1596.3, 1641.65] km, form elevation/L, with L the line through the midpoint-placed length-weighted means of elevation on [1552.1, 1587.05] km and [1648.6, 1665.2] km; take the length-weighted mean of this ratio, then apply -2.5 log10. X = 0.08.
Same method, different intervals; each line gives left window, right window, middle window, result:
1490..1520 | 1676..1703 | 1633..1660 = -0.089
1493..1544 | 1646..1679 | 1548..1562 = 0.184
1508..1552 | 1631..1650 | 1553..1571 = 0.175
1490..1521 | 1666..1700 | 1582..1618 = 0.034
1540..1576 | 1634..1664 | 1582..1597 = -0.014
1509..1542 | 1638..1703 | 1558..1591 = 0.058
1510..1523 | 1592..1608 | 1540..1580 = 0.052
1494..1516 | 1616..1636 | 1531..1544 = -0.070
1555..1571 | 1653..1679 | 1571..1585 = -0.131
